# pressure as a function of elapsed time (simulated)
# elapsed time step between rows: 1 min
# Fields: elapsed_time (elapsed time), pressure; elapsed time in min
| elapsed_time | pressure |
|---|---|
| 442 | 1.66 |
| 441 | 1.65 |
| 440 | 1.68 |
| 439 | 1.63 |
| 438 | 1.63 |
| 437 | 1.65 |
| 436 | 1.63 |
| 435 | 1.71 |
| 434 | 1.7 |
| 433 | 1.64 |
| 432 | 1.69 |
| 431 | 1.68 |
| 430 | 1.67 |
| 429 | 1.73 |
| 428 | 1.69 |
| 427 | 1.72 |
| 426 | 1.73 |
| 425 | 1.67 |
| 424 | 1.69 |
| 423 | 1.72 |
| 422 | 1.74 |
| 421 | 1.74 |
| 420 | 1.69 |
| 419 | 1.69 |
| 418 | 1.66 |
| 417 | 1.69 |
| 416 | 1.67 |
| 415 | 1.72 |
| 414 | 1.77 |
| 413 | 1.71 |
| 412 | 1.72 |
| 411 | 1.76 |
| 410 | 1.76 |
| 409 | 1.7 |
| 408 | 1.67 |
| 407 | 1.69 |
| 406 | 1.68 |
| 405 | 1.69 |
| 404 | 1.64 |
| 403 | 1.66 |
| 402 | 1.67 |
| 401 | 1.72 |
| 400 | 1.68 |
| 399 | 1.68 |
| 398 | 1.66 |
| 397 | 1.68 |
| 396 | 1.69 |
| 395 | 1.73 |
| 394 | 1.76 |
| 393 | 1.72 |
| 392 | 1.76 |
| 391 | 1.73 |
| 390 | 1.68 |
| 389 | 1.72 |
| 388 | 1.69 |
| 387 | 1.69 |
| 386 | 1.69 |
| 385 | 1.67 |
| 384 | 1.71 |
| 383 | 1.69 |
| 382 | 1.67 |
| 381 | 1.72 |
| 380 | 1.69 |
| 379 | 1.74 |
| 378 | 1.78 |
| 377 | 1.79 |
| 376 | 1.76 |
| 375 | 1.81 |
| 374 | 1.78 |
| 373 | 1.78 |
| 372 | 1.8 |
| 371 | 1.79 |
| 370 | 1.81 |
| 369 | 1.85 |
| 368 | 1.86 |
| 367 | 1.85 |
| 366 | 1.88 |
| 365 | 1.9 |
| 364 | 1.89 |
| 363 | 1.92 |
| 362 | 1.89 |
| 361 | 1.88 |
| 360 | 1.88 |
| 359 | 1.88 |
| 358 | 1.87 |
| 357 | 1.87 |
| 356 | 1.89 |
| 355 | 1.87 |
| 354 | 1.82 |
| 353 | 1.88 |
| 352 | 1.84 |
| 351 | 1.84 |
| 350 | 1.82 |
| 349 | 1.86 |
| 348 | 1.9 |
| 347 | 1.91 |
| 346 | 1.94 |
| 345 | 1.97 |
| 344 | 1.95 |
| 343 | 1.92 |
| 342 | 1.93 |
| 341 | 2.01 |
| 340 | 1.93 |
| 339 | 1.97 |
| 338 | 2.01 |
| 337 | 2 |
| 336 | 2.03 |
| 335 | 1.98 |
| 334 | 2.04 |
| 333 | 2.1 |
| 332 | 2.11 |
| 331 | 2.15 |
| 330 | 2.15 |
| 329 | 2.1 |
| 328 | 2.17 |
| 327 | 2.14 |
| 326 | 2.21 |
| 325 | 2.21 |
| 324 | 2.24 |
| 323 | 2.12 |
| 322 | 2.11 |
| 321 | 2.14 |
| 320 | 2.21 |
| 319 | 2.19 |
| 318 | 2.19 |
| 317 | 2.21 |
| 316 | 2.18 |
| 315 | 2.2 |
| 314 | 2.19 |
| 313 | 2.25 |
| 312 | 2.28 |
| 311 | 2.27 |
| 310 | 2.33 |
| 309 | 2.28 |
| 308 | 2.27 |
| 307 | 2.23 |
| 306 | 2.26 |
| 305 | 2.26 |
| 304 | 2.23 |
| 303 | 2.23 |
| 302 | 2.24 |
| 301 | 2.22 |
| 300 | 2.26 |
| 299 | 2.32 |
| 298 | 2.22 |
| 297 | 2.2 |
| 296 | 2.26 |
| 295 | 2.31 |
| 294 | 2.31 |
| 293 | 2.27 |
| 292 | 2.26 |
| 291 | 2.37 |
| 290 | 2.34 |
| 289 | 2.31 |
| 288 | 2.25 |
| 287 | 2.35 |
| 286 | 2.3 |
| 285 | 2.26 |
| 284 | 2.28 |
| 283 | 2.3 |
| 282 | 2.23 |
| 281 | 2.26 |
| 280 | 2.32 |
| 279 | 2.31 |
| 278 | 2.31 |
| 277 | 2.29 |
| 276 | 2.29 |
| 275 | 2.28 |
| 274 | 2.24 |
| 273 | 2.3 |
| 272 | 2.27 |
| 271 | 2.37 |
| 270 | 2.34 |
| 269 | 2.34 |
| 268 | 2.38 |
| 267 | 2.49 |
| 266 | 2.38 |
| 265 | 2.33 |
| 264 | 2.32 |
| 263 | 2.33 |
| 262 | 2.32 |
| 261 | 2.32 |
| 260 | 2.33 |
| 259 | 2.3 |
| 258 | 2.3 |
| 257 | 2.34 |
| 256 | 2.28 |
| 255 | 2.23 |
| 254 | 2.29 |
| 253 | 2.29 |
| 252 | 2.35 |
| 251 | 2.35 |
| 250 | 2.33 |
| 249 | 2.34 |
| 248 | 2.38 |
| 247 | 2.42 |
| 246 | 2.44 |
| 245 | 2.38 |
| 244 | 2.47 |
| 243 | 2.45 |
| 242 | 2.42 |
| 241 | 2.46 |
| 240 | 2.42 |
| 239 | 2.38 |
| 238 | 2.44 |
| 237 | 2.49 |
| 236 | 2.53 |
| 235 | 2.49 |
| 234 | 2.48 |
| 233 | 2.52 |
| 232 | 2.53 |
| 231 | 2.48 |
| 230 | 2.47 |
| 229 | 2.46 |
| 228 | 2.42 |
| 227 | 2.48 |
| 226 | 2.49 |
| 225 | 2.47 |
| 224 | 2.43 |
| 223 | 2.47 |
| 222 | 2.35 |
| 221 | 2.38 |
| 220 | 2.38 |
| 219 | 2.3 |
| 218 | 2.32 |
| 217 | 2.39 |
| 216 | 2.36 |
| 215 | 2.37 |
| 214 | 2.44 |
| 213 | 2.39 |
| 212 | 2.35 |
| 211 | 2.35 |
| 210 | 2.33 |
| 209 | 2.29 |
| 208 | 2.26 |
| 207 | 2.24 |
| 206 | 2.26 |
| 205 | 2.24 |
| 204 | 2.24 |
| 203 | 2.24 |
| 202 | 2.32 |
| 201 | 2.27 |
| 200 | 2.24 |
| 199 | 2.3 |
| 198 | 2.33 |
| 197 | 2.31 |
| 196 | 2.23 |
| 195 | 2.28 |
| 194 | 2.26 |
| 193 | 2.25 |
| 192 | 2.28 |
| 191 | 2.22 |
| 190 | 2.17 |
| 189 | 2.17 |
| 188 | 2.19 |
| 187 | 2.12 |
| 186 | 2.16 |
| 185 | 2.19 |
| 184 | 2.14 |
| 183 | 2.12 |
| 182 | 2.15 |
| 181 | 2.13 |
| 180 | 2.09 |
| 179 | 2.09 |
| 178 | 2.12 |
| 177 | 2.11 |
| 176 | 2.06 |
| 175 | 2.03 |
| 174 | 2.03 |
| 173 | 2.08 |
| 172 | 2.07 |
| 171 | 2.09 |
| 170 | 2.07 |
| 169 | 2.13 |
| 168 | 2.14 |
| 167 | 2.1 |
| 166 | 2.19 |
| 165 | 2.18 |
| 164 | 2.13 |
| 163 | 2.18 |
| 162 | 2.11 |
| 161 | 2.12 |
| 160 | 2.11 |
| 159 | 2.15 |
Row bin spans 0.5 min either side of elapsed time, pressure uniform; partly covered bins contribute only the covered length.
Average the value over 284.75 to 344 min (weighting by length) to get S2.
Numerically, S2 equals 2.19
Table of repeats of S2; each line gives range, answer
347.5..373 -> 1.86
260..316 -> 2.29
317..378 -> 1.96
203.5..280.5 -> 2.37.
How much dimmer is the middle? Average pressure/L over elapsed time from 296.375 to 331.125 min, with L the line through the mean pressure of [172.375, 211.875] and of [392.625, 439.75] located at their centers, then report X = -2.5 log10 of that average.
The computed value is -0.15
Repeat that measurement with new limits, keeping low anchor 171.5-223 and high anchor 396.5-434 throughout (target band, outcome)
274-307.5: -0.14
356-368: -0.03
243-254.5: -0.13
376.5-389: 0.04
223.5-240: -0.15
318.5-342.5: -0.10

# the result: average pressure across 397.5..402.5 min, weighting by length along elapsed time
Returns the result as 1.68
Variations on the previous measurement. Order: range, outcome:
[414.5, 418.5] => 1.68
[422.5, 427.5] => 1.71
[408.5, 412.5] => 1.73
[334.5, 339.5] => 2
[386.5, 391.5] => 1.7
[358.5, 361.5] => 1.88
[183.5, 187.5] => 2.15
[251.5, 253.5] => 2.32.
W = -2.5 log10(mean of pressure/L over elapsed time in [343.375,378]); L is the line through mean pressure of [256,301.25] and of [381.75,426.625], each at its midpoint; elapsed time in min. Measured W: 0.029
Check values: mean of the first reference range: 2.3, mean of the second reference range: 1.7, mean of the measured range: 1.86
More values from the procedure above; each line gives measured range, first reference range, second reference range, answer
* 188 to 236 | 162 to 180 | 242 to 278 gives -0.06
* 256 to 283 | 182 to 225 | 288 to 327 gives -0.03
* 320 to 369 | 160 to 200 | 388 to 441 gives -0.08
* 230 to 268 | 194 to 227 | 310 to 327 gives -0.05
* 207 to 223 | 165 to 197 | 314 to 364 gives -0.11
